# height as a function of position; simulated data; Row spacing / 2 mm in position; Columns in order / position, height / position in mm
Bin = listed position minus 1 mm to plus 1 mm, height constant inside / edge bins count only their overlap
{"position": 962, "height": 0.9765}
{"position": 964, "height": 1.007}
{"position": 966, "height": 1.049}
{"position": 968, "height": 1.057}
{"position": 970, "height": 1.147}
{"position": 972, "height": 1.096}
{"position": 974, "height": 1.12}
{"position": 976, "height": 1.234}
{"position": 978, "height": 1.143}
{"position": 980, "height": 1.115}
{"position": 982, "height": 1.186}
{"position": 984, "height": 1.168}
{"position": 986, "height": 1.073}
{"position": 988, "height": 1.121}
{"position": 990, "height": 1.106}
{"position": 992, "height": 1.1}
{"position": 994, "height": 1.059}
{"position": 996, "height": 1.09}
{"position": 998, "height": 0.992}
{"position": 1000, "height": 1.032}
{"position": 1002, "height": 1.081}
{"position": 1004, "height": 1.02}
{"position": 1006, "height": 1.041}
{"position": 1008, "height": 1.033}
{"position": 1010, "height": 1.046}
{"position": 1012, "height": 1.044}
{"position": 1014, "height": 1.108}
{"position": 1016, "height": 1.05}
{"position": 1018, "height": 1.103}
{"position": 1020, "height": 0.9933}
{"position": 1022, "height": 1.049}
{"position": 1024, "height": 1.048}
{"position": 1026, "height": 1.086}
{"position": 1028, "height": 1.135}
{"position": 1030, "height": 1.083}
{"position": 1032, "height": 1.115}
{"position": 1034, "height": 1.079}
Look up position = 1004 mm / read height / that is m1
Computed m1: 1.02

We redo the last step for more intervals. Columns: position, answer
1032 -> 1.115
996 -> 1.09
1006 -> 1.041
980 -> 1.115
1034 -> 1.079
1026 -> 1.086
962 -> 0.9765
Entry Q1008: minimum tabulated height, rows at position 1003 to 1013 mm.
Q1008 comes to 1.02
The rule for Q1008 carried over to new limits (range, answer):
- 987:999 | 0.992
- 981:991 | 1.073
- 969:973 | 1.096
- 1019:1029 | 0.9933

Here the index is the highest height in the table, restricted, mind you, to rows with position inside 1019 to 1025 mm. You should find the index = 1.049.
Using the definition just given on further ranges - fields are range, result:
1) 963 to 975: 1.147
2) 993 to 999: 1.09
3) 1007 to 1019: 1.108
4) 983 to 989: 1.168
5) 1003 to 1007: 1.041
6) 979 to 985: 1.186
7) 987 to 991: 1.121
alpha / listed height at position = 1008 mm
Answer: 1.033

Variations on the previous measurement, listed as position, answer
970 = 1.147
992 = 1.1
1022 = 1.049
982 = 1.186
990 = 1.106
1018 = 1.103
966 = 1.049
